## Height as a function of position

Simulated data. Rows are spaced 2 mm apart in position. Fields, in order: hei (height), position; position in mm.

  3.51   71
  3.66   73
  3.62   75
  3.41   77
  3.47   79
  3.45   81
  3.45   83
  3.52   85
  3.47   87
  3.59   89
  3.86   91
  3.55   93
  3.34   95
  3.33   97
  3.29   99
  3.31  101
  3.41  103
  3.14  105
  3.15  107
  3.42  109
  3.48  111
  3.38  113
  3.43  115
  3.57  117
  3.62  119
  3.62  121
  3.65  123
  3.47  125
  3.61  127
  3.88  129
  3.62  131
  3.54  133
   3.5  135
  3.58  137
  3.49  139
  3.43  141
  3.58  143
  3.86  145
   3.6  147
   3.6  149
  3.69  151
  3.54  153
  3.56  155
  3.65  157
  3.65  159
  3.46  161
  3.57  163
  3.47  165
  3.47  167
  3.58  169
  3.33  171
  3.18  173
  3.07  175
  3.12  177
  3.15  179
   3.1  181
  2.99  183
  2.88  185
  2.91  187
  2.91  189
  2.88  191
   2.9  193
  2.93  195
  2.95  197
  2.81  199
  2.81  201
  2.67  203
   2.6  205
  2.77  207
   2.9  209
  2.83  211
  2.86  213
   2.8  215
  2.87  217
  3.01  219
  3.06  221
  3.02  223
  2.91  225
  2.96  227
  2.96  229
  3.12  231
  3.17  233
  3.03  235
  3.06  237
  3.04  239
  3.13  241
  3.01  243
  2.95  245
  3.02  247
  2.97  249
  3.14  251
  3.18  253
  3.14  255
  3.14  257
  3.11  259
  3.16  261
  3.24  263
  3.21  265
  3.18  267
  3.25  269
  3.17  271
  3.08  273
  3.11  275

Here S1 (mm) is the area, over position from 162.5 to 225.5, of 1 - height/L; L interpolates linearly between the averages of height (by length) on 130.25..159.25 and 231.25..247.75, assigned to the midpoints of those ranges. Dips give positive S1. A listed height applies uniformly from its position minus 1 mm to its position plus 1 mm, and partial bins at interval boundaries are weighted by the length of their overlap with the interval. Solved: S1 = 5.9 mm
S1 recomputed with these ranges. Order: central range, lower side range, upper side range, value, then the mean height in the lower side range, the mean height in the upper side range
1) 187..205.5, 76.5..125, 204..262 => 1.7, 3.46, 3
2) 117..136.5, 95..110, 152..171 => -1.2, 3.3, 3.54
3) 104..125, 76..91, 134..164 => 0.6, 3.51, 3.58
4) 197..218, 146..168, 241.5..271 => 3.4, 3.57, 3.12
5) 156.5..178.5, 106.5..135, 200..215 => -1.9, 3.54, 2.78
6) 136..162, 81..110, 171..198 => -3.4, 3.42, 3.01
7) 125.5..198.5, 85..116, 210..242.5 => -3.5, 3.41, 2.99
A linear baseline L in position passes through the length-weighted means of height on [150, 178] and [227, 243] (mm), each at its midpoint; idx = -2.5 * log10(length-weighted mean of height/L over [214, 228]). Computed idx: 0.068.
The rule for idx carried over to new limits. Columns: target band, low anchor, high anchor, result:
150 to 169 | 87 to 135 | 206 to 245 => -0.093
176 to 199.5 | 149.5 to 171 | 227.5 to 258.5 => 0.147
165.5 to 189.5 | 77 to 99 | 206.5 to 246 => 0.002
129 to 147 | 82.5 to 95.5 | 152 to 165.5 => -0.011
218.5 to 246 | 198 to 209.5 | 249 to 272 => -0.026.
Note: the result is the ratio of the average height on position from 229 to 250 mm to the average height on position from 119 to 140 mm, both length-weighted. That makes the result 0.85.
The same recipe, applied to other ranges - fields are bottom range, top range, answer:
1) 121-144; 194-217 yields 0.79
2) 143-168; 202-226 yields 0.80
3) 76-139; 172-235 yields 0.84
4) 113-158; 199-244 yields 0.82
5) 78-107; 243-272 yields 0.91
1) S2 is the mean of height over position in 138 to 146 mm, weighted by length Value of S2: 3.59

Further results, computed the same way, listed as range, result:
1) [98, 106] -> 3.29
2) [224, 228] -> 2.94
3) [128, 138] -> 3.62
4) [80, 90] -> 3.5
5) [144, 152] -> 3.69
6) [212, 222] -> 2.92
